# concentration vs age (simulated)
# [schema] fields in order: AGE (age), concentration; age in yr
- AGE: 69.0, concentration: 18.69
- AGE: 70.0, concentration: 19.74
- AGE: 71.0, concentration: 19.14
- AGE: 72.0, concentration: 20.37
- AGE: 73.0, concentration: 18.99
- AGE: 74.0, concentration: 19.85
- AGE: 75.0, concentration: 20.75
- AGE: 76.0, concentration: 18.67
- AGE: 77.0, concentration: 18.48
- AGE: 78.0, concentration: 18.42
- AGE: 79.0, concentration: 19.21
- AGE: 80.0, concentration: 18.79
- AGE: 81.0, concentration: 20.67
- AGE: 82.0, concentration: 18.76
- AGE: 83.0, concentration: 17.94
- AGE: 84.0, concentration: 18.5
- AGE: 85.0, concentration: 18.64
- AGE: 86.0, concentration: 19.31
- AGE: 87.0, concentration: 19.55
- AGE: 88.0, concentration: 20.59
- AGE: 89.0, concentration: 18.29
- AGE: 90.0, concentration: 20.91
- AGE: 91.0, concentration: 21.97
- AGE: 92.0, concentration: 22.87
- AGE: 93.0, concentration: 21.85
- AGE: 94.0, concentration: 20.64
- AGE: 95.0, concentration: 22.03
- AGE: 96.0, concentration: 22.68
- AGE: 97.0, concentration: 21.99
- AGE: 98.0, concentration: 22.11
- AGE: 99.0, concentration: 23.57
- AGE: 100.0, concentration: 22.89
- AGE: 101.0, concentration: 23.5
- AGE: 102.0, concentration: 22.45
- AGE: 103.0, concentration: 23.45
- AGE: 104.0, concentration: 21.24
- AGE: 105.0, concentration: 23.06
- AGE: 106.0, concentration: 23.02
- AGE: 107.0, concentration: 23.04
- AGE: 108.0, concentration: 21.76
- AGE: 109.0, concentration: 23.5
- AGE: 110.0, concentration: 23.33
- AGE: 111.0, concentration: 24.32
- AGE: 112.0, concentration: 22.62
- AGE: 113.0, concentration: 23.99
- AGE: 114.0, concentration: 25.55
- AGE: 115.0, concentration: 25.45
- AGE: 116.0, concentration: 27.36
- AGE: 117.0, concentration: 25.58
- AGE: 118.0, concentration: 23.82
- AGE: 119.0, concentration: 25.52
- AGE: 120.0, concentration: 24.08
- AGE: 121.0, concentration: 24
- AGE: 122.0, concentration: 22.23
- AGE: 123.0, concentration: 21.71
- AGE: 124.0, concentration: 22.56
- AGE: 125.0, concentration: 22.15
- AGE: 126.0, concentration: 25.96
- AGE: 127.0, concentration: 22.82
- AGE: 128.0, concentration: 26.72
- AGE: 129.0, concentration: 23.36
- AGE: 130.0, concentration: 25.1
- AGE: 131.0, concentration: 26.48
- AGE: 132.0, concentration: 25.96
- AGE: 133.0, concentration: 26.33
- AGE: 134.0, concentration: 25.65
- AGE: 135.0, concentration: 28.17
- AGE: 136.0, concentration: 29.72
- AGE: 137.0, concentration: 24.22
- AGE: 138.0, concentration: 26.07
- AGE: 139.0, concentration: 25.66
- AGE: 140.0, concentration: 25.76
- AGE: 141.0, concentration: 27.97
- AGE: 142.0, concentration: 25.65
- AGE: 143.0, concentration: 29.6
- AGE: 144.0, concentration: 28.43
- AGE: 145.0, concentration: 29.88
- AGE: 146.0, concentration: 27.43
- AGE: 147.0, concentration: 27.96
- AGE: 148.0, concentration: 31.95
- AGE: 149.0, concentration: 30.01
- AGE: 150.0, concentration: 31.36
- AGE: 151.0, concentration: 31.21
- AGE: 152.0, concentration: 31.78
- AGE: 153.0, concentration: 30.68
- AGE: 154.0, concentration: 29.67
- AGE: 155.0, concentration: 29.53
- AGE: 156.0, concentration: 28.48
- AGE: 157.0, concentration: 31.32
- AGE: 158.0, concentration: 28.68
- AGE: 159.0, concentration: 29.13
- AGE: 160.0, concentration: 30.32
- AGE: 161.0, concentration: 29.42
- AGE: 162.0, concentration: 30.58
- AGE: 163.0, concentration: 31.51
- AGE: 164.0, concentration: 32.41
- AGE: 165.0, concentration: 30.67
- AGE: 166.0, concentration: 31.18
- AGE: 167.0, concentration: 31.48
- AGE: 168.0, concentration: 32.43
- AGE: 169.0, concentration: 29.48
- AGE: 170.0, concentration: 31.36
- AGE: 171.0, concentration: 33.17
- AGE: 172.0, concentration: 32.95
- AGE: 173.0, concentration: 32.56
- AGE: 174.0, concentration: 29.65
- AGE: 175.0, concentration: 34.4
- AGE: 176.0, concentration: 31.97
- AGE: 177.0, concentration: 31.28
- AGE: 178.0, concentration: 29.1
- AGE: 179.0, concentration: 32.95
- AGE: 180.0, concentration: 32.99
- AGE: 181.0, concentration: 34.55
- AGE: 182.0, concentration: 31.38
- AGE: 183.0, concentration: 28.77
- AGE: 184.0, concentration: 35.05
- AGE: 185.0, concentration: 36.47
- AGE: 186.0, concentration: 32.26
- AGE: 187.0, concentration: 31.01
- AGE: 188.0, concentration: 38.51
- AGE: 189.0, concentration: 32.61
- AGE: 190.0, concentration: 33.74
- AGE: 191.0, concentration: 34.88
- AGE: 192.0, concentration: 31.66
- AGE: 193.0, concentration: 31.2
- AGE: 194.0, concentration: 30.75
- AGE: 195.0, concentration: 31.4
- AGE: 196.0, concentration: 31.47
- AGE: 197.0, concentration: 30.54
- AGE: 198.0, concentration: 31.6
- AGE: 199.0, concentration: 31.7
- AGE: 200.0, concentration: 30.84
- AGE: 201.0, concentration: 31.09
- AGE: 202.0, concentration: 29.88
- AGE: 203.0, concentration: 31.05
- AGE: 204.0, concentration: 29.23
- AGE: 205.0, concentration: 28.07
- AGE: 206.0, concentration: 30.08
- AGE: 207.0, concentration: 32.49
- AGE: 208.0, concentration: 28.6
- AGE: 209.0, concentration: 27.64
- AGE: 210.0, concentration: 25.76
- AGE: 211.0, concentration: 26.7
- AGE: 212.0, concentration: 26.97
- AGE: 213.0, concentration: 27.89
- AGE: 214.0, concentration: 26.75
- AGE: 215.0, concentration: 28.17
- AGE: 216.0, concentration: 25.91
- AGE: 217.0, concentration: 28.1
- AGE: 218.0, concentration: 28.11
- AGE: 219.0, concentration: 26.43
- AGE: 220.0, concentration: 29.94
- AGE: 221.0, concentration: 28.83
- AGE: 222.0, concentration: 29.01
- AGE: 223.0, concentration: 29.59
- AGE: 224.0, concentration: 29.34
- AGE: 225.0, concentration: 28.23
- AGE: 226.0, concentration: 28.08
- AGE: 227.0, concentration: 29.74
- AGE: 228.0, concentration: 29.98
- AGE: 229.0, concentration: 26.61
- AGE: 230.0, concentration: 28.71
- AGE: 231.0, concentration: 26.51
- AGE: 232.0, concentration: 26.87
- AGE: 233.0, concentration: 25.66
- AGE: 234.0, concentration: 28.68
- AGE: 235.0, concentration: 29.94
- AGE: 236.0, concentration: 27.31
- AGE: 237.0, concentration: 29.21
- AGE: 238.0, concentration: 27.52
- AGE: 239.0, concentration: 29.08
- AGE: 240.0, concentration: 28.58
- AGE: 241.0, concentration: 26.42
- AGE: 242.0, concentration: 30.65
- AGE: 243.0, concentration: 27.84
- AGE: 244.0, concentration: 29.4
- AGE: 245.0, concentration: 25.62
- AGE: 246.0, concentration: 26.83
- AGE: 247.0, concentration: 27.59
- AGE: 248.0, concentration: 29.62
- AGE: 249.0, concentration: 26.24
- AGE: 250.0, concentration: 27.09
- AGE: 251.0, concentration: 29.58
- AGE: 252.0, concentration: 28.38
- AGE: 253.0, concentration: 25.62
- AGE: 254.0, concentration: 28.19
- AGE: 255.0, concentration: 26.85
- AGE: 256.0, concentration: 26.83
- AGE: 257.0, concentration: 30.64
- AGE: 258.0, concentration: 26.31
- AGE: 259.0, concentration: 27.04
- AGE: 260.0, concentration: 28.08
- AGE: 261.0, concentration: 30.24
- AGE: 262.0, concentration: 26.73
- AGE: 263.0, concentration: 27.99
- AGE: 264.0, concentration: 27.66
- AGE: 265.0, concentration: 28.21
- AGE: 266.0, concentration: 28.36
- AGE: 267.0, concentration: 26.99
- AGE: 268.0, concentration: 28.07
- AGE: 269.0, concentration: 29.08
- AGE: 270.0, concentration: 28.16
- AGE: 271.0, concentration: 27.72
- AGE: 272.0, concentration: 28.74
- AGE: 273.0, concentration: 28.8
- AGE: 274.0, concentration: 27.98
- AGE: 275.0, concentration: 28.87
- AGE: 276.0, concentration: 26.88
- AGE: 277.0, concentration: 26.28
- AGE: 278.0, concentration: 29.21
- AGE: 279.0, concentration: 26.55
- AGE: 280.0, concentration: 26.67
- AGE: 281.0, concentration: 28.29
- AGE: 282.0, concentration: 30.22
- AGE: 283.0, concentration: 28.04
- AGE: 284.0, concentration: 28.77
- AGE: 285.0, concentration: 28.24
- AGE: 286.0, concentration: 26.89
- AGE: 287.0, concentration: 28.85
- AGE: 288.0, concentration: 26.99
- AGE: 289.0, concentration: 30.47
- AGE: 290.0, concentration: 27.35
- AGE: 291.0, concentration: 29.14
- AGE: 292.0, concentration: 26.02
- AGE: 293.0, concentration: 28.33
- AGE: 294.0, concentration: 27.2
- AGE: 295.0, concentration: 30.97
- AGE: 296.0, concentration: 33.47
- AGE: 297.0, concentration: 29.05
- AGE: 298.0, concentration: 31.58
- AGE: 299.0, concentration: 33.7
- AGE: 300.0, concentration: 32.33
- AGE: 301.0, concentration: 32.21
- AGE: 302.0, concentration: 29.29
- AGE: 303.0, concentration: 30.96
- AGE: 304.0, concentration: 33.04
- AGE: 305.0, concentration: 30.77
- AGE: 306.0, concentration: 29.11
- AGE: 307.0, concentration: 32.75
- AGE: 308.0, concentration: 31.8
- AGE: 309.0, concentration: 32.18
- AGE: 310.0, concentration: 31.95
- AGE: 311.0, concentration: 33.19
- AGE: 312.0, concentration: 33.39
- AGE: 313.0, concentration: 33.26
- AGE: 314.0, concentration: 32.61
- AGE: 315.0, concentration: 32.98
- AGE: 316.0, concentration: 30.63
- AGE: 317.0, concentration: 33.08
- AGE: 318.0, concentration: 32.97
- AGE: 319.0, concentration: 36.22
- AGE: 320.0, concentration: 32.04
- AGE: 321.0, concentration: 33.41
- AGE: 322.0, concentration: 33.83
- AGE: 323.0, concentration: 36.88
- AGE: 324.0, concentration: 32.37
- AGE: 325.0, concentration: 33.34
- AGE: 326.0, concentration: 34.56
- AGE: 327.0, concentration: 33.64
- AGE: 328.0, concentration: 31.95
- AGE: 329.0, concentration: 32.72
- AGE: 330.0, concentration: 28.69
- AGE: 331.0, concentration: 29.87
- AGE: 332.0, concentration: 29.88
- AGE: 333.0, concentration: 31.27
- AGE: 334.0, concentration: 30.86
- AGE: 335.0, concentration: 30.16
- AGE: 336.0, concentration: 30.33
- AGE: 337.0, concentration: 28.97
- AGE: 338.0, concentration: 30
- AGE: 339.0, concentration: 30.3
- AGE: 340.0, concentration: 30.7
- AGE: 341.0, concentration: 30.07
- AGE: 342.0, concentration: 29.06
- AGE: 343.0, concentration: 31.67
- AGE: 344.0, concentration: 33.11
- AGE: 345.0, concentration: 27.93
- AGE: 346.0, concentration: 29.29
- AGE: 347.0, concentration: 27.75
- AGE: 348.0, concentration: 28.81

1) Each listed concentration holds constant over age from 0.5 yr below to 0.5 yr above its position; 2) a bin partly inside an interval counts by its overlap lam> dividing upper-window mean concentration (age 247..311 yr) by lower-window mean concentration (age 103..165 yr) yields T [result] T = 1.09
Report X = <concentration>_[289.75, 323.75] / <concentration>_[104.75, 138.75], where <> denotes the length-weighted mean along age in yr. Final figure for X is 1.3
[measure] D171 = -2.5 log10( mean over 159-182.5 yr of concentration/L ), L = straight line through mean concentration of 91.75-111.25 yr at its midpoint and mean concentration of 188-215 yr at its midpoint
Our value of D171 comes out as -0.13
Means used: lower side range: 22.6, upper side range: 30.3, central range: 31.6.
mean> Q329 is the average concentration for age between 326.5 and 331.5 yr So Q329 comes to 31.4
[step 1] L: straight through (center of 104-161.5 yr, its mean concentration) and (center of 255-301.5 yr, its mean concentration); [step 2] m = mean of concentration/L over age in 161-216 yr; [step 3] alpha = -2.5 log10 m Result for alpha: -0.14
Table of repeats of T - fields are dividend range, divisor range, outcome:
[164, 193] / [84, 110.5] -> 1.49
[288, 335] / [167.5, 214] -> 1.01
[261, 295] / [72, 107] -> 1.35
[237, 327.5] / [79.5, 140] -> 1.28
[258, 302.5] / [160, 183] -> 0.91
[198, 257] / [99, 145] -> 1.15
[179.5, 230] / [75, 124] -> 1.38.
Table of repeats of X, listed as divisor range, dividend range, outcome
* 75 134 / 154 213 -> 1.39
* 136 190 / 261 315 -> 0.96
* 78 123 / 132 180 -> 1.35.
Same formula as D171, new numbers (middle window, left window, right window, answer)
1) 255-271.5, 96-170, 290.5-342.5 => 0.08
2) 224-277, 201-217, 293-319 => 0.07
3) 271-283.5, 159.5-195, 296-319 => 0.15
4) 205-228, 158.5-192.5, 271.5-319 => 0.11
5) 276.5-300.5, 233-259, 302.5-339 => 0.05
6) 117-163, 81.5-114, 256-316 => -0.16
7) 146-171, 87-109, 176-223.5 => -0.13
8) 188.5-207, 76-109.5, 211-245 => -0.18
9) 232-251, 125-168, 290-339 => 0.08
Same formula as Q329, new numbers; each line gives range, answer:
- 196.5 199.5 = 31.3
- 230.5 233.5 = 26.3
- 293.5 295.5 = 29.1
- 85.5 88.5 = 19.8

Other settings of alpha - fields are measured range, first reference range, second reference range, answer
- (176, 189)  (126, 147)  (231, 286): -0.21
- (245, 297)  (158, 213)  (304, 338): 0.14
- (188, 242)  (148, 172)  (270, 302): 0.03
